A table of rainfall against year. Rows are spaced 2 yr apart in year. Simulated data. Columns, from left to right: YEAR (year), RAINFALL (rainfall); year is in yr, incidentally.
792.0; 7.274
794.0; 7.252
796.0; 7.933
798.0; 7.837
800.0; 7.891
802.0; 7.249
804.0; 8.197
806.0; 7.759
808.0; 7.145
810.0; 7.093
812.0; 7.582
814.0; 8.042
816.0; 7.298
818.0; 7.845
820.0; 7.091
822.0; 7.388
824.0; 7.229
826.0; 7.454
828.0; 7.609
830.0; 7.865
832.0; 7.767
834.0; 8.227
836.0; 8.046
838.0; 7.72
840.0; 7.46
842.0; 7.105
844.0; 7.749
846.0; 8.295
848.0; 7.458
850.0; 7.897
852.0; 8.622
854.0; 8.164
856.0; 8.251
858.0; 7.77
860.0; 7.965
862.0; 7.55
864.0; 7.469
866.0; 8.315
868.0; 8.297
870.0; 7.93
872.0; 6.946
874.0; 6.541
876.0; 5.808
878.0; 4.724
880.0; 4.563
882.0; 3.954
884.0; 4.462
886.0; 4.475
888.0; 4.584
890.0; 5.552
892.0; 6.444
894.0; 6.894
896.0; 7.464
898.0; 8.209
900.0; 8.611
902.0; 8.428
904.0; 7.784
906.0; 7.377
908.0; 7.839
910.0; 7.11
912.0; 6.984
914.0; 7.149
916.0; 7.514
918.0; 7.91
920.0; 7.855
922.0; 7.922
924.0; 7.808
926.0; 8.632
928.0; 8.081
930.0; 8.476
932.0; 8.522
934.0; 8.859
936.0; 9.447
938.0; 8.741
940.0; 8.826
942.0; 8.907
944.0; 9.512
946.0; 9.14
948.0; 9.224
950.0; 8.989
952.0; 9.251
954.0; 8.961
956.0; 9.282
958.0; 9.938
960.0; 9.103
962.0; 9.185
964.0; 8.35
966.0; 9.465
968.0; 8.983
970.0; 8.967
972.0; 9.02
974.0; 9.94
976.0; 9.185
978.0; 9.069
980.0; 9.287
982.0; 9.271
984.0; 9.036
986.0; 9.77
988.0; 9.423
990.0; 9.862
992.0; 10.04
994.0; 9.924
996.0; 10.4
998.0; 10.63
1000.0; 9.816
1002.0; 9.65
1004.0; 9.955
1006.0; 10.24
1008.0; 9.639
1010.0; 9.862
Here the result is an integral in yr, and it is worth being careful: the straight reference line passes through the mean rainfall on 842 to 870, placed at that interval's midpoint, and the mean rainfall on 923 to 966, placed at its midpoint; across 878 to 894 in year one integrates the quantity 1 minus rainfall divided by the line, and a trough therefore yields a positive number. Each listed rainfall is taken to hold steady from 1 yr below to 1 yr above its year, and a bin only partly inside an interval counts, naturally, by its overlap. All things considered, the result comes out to 6.4 yr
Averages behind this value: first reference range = 7.95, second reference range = 8.93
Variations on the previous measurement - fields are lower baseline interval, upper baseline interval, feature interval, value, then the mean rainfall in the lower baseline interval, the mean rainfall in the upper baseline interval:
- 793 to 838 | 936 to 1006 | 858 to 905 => 9.5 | 7.63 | 9.4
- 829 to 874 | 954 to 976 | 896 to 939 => 2.9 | 7.83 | 9.21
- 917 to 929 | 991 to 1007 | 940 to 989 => -0.4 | 8.03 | 10.1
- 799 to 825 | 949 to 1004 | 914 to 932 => 1.7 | 7.52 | 9.45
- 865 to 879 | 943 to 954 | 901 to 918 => 1.0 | 6.94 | 9.2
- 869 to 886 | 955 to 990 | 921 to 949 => -3.3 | 5.55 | 9.27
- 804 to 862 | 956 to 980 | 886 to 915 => 4.8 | 7.72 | 9.21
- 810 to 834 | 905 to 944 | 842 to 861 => -0.6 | 7.57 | 8.14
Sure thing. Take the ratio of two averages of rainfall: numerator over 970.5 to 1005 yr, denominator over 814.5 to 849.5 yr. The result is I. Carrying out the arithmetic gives 1.3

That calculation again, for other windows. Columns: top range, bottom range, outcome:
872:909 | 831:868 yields 0.80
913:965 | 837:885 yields 1.22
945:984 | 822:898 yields 1.30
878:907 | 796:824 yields 0.83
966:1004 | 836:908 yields 1.35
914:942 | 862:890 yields 1.38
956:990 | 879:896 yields 1.76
